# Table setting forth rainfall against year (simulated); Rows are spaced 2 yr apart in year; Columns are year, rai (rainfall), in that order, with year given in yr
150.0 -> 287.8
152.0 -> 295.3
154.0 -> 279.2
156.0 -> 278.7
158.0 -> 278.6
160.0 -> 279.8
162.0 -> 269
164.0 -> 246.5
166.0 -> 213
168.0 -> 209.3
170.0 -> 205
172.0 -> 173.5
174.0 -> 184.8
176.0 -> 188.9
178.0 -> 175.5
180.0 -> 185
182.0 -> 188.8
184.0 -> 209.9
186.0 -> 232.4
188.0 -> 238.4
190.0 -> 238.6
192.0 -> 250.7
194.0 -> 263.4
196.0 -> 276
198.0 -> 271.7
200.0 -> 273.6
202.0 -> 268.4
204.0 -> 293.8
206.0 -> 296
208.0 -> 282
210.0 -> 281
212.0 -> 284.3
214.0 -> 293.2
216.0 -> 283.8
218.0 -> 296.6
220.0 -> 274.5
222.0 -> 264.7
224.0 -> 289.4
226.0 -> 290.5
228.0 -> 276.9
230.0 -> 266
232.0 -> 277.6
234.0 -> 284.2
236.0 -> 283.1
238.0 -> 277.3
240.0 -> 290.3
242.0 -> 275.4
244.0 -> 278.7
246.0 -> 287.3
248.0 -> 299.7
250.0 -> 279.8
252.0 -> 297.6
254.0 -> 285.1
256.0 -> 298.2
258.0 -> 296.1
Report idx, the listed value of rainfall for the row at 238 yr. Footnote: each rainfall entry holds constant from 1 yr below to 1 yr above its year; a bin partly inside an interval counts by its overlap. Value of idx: 277.3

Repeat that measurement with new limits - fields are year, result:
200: 273.6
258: 296.1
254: 285.1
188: 238.4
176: 188.9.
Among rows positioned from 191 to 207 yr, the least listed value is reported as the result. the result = 250.7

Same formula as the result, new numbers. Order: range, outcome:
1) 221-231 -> 264.7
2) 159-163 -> 269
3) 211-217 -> 283.8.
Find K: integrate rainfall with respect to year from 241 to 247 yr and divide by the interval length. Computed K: 280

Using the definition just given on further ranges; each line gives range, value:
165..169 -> 211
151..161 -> 282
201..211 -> 284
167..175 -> 193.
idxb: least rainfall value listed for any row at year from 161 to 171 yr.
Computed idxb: 205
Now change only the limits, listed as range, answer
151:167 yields 213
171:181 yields 173.5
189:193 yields 238.6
